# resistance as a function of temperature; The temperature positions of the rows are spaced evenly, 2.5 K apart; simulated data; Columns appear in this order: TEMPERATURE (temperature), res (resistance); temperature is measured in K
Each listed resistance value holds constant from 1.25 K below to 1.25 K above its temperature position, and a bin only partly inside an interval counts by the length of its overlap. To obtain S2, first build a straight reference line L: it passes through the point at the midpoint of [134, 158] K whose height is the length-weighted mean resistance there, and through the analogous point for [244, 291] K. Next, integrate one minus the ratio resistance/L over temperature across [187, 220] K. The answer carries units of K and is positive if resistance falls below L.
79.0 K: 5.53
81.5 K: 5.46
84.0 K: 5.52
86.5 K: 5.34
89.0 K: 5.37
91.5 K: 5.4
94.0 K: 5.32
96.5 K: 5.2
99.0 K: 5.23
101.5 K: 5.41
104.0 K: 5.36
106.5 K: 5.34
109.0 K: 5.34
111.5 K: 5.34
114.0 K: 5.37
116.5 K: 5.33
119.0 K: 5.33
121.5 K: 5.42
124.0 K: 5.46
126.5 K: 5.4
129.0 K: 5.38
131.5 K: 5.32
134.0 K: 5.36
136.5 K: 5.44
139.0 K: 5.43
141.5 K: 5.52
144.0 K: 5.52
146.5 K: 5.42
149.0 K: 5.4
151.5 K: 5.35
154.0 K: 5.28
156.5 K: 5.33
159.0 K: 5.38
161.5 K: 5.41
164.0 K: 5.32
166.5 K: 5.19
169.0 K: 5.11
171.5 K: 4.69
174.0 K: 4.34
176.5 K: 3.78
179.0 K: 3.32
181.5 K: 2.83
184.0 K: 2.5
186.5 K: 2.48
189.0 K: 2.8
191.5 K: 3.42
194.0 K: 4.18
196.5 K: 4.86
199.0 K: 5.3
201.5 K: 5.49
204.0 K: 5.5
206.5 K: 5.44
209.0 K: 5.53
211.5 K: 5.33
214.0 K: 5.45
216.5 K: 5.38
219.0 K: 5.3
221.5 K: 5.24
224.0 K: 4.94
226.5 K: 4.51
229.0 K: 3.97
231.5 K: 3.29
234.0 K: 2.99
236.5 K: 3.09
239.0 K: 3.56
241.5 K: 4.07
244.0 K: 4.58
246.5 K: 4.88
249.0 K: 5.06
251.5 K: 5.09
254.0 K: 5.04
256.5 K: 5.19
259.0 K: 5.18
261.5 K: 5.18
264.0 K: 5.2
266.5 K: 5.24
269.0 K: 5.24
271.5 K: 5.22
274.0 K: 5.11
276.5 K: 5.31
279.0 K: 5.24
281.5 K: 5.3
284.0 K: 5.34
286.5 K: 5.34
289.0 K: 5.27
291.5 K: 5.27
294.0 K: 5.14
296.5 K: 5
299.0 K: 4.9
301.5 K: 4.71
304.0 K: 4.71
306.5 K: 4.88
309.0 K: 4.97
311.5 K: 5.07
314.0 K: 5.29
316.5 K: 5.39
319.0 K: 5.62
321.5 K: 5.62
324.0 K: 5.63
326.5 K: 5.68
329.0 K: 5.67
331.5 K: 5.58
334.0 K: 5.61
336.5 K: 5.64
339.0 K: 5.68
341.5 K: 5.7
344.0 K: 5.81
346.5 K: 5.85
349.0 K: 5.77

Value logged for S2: 2.7 K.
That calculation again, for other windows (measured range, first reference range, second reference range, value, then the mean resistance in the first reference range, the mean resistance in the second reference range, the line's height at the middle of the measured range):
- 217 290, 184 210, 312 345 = 1.8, 4.39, 5.6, 4.91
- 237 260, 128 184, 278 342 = 2.2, 4.95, 5.31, 5.17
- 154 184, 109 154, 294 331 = 4.5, 5.39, 5.23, 5.36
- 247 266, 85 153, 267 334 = 0.6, 5.37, 5.26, 5.29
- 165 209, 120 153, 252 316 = 9.0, 5.42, 5.14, 5.32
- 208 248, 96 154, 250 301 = 5.7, 5.38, 5.18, 5.24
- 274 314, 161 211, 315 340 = 1.6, 4.37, 5.61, 5.32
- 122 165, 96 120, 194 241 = -2.3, 5.33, 4.71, 5.13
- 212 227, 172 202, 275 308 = -3.6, 3.76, 5.11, 4.18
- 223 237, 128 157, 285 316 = 3.7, 5.4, 5.06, 5.21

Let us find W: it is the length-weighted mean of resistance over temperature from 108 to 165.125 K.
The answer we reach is 5.39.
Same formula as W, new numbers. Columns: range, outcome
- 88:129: 5.35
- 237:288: 4.99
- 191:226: 5.12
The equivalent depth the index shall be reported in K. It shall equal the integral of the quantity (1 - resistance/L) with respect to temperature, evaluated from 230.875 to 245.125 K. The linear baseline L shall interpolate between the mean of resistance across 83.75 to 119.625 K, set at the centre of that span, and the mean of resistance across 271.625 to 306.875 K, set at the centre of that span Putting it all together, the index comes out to 4.3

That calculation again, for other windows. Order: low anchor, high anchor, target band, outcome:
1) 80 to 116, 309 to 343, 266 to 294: 1.2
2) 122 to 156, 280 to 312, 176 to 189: 5.9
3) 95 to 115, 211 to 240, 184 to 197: 3.6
